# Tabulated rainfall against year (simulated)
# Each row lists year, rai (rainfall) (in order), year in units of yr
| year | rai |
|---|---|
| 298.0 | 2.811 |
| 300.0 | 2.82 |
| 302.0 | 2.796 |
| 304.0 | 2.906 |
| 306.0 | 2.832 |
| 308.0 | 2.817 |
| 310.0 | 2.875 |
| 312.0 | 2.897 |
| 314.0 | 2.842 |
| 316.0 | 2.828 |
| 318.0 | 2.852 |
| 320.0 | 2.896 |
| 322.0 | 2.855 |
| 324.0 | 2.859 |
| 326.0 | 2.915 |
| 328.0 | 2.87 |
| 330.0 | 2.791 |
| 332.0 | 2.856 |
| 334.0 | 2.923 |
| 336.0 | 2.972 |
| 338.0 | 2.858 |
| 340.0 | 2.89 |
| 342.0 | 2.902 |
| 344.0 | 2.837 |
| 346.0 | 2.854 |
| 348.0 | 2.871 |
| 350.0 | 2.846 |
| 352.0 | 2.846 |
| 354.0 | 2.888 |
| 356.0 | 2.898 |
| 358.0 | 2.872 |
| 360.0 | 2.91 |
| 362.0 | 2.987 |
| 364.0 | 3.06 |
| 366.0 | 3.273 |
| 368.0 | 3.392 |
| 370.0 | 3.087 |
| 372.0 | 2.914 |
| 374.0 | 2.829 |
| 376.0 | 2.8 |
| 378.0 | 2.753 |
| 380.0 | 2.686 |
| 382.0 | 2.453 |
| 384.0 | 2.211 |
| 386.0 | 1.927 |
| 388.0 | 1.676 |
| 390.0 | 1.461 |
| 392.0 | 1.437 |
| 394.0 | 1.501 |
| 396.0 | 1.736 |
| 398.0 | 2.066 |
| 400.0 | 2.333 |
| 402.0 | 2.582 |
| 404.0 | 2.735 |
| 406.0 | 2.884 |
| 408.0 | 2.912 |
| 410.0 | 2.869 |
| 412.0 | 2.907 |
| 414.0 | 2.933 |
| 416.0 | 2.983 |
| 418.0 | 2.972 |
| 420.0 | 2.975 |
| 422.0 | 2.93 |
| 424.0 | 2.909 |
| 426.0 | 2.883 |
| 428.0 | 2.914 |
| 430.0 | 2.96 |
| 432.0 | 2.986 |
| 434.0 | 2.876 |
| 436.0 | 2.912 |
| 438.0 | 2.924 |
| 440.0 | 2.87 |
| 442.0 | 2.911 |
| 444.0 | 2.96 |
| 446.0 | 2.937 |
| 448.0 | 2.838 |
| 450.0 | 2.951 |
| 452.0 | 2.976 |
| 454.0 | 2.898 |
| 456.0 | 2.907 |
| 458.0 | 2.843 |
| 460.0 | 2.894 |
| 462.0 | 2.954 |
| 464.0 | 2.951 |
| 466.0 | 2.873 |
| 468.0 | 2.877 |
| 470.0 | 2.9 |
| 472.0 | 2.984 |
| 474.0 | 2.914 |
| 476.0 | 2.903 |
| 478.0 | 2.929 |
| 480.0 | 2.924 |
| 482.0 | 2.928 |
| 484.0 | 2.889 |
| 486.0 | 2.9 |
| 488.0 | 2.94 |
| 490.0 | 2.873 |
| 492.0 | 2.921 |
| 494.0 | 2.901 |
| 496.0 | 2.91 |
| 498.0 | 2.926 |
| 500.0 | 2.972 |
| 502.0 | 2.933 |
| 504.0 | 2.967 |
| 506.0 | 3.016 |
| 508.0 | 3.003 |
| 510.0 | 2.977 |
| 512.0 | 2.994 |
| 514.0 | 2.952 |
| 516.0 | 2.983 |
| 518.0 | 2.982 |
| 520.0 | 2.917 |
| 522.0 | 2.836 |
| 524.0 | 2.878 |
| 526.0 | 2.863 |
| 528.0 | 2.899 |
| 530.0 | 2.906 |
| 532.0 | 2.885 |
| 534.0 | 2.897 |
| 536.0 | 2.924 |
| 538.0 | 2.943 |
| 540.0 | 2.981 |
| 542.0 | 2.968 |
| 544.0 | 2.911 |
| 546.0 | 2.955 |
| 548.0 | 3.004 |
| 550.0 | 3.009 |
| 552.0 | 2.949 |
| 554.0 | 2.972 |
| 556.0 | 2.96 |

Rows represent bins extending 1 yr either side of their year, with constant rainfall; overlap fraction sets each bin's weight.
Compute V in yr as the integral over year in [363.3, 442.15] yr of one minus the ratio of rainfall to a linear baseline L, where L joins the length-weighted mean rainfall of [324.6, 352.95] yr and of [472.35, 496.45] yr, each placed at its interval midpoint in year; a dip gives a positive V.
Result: 6.4 yr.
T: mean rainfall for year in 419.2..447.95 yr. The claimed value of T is 2.92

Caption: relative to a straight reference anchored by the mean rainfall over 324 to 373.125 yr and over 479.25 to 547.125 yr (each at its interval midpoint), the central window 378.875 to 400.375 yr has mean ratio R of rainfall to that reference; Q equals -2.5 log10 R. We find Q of 0.446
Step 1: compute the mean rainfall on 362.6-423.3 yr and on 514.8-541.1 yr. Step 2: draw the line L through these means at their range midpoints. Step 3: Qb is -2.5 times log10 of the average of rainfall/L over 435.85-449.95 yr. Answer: -0.08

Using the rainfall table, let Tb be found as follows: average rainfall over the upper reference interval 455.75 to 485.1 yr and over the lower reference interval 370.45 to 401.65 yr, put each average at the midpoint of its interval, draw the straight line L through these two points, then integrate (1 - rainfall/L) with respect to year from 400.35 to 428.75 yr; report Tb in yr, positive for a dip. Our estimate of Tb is -4.94 yr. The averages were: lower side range 2.21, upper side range 2.91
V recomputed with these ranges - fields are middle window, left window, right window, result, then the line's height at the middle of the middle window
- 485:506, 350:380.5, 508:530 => 0.03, 2.93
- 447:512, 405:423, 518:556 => 0.10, 2.93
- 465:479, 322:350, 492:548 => 0.05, 2.92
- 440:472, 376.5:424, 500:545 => -2.91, 2.67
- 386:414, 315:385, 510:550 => 6.18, 2.89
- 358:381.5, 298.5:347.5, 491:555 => -0.61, 2.88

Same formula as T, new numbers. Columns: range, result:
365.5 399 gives 2.35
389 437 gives 2.61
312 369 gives 2.92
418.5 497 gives 2.92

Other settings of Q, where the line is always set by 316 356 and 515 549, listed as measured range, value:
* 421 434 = -0.011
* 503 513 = -0.027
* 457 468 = 0.002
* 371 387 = 0.124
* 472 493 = -0.001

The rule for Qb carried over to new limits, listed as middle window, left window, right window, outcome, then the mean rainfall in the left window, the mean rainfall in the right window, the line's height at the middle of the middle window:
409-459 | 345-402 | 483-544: -0.078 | 2.56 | 2.93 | 2.72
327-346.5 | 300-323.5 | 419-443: -0.003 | 2.85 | 2.92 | 2.87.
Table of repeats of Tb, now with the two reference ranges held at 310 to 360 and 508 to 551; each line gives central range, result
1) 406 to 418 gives -0.1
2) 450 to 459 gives 0.0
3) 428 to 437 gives -0.1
